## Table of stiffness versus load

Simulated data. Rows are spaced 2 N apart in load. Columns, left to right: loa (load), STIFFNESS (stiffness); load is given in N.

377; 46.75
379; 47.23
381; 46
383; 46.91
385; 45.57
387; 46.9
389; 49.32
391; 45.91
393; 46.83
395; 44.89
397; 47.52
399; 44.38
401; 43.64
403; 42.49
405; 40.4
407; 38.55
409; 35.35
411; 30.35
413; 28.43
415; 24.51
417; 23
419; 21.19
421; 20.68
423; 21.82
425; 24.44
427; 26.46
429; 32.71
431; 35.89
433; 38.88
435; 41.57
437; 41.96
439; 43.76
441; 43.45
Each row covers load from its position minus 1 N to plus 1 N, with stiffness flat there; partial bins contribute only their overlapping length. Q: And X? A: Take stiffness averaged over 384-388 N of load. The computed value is 46.2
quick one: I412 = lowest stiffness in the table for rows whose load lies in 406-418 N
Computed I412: 23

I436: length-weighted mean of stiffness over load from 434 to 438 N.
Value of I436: 41.8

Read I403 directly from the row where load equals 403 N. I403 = 42.49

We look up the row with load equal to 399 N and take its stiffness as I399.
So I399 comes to 44.38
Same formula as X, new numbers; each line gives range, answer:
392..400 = 45.9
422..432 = 28.3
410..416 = 27.8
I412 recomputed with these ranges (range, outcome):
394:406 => 40.4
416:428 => 20.68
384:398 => 44.89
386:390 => 46.9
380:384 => 46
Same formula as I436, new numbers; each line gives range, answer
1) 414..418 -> 23.8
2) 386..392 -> 47.4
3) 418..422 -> 20.9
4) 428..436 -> 37.3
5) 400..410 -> 40.1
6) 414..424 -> 22.2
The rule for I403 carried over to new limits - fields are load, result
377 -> 46.75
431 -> 35.89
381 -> 46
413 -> 28.43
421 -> 20.68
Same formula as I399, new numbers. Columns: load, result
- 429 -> 32.71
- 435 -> 41.57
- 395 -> 44.89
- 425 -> 24.44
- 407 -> 38.55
